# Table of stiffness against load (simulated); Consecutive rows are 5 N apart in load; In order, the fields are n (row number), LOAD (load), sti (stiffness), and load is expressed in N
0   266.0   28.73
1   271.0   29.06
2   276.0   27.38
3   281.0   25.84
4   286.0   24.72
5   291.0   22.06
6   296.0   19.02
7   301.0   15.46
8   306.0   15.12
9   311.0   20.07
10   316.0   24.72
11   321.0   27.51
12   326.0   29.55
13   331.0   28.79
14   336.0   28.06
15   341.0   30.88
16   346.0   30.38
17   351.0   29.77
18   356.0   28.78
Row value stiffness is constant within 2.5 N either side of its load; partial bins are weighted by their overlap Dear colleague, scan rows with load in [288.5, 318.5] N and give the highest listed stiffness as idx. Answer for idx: 24.72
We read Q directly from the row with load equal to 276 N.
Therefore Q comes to 27.38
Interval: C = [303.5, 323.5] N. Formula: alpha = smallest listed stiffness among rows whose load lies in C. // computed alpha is 15.12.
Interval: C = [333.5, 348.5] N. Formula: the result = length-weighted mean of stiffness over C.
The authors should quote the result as 29.8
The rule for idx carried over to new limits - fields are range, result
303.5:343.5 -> 30.88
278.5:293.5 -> 25.84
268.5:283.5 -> 29.06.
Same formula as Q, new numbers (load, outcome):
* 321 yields 27.51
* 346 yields 30.38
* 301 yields 15.46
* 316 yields 24.72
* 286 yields 24.72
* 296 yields 19.02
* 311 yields 20.07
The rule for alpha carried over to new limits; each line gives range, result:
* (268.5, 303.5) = 15.46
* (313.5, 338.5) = 24.72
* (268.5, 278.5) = 27.38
